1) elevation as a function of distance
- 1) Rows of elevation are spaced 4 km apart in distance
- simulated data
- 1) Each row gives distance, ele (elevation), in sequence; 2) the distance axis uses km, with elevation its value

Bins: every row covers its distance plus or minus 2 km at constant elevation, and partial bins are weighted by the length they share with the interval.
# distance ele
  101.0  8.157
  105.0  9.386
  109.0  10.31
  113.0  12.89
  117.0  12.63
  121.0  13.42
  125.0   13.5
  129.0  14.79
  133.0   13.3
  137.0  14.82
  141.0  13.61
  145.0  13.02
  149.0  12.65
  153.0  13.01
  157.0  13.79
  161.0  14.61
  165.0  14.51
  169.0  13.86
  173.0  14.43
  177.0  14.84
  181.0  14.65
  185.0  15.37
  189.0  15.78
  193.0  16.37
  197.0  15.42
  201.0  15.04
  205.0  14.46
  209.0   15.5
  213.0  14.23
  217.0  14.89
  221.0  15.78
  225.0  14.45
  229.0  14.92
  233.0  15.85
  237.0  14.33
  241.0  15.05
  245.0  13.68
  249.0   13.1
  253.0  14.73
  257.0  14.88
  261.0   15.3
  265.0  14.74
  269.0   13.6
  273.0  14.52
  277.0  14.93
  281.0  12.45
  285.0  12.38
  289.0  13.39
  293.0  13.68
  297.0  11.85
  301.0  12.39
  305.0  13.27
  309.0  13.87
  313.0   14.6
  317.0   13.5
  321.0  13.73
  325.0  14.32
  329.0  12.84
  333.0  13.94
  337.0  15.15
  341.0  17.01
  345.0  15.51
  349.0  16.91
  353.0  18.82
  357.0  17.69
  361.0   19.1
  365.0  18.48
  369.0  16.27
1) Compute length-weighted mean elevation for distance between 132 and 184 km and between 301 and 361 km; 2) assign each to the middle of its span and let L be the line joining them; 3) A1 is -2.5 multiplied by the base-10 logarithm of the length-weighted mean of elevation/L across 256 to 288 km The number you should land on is 0.05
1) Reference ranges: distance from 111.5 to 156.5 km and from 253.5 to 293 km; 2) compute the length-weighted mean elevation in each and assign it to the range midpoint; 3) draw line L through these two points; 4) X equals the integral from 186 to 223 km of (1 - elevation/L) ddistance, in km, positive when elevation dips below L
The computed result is -4.1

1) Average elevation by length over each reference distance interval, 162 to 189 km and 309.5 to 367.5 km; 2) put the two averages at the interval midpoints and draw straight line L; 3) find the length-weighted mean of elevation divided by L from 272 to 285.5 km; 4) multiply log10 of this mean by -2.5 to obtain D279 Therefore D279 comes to 0.13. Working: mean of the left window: 14.7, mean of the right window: 15.8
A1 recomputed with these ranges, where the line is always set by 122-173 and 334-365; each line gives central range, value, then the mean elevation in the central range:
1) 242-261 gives 0.09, 14.3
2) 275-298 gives 0.22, 13.2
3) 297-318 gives 0.23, 13.4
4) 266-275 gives 0.12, 14.1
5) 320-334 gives 0.22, 13.7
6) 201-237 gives 0.00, 15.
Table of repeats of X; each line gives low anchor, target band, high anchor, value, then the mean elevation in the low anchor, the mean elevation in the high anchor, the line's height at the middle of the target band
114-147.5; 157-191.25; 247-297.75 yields -2.58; 13.6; 13.9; 13.7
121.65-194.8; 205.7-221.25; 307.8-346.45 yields -0.71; 14.3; 14.4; 14.3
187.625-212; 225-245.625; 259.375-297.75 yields -0.25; 15.4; 13.7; 14.6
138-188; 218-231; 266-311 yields -1.25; 14.1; 13.3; 13.7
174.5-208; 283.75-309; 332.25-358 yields 4.99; 15.2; 16.5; 16.1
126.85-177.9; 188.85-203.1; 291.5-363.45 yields -1.47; 13.9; 14.9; 14.2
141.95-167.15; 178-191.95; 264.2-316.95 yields -1.78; 13.6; 13.5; 13.6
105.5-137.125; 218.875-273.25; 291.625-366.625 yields -1.62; 12.9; 15.1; 14.2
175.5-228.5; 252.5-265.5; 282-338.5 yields -0.64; 15.1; 13.5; 14.3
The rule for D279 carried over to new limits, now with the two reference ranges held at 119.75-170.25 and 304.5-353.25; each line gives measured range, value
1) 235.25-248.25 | 0.005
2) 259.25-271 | -0.007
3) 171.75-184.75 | -0.061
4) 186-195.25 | -0.142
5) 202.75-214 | -0.050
